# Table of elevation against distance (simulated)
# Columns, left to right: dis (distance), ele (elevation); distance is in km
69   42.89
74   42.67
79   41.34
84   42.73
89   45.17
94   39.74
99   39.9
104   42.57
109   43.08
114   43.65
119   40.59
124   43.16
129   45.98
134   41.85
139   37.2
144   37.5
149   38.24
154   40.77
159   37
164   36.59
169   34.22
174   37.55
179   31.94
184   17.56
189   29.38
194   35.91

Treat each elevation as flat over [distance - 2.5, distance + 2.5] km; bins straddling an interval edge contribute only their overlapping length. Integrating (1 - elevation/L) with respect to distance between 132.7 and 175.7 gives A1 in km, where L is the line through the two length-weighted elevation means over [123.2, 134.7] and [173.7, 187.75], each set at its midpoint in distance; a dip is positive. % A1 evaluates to -2.4 km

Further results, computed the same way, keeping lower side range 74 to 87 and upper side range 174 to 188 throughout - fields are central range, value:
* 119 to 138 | -4.1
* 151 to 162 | -2.7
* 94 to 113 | -1.4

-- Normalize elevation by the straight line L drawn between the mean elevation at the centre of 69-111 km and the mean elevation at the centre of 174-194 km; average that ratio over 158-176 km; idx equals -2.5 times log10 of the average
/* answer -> -0.16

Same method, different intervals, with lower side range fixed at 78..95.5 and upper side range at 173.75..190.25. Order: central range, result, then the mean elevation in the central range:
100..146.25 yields -0.13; 41.7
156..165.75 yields -0.19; 37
